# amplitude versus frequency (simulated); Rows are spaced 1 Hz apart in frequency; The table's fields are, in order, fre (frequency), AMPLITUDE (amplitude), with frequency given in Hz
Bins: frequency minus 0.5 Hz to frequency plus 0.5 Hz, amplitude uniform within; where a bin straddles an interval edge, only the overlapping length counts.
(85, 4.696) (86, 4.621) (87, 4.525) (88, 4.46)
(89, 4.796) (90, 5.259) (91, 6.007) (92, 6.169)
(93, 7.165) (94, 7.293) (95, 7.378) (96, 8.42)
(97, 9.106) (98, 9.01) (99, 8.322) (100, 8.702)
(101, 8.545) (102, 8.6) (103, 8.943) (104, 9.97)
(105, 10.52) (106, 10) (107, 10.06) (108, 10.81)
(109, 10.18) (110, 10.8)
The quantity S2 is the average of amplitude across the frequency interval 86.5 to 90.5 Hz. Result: 4.76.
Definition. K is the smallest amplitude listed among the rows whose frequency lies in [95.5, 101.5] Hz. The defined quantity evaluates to 8.322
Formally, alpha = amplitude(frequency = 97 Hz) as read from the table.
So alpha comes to 9.106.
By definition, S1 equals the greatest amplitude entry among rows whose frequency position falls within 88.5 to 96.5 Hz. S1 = 8.42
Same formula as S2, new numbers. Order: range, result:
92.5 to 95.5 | 7.28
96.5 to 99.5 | 8.81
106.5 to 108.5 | 10.4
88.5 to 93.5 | 5.88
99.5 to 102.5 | 8.62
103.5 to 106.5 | 10.2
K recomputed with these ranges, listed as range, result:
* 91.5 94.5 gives 6.169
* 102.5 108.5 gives 8.943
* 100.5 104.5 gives 8.545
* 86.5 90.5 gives 4.46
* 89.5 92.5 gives 5.259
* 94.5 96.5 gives 7.378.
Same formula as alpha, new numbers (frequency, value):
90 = 5.259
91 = 6.007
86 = 4.621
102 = 8.6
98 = 9.01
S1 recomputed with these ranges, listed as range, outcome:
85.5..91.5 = 6.007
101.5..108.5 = 10.81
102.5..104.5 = 9.97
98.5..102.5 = 8.702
